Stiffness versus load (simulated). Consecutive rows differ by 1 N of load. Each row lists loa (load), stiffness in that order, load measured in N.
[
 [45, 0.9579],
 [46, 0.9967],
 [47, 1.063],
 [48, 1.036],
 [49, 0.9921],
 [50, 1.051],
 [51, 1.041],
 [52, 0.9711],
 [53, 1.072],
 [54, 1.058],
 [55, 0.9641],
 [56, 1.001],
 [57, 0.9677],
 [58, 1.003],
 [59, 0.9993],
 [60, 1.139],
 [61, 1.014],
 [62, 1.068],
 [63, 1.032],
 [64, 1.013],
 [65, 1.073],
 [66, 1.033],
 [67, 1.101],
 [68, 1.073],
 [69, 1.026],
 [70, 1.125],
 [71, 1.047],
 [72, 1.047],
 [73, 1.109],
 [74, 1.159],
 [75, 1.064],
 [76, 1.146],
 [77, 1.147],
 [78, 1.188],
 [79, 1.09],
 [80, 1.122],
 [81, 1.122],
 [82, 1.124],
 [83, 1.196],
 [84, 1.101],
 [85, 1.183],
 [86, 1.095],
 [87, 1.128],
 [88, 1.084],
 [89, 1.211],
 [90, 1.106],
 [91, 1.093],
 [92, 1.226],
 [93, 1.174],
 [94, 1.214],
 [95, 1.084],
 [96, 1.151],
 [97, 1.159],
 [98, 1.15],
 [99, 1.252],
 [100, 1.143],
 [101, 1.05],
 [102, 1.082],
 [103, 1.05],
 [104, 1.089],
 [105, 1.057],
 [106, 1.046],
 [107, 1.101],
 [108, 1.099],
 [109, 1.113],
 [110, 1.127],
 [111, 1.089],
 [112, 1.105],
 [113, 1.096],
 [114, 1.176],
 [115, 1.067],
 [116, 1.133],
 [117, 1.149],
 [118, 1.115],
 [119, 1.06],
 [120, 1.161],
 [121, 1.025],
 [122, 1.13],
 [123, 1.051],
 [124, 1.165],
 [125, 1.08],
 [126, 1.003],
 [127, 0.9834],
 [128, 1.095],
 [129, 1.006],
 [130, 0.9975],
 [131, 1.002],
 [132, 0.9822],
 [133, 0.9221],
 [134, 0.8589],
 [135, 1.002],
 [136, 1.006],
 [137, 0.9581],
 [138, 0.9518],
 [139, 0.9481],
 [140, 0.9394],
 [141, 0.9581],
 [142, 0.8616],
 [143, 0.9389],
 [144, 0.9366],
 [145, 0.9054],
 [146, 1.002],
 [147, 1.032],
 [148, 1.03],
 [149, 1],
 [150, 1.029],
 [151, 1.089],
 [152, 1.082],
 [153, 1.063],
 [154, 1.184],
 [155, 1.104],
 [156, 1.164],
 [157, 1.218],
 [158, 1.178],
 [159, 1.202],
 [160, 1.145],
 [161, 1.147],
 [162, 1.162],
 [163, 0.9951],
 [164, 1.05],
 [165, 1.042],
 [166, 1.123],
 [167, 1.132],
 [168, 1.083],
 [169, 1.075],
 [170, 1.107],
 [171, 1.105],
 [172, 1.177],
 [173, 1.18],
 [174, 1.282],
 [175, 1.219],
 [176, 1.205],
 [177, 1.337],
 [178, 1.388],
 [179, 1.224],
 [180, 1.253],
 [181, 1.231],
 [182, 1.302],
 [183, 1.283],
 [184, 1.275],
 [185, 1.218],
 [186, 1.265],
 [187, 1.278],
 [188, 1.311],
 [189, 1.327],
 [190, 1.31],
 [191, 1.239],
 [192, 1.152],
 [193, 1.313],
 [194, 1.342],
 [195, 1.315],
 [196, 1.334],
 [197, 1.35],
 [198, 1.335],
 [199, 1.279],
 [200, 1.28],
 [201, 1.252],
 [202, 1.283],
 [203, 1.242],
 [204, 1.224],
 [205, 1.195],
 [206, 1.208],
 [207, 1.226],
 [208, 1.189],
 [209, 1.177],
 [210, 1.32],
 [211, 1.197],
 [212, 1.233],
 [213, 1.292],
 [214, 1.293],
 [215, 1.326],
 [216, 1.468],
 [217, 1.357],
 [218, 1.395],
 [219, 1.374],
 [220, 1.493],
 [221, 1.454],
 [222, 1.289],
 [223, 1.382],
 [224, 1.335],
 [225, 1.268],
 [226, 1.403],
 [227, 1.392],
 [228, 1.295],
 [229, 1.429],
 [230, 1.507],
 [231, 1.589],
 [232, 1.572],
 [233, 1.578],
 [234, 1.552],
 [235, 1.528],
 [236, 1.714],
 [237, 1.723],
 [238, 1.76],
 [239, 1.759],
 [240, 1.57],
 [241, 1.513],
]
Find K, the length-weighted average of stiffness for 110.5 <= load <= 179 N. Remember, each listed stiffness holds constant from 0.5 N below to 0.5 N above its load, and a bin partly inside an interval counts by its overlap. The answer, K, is 1.08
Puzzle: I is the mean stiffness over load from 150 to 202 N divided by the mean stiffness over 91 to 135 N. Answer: 1.11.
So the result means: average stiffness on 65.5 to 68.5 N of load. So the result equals 1.07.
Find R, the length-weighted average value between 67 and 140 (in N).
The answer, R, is 1.09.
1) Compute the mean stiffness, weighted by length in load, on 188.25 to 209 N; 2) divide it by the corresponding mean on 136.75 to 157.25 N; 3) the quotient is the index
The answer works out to 1.25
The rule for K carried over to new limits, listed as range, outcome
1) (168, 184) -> 1.22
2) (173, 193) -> 1.27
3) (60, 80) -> 1.08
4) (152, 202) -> 1.21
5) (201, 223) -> 1.3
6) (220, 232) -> 1.41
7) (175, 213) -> 1.27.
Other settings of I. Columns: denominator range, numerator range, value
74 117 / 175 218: 1.14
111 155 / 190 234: 1.29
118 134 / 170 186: 1.19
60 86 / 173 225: 1.18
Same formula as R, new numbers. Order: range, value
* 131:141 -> 0.955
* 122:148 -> 0.987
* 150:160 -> 1.14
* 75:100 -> 1.15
